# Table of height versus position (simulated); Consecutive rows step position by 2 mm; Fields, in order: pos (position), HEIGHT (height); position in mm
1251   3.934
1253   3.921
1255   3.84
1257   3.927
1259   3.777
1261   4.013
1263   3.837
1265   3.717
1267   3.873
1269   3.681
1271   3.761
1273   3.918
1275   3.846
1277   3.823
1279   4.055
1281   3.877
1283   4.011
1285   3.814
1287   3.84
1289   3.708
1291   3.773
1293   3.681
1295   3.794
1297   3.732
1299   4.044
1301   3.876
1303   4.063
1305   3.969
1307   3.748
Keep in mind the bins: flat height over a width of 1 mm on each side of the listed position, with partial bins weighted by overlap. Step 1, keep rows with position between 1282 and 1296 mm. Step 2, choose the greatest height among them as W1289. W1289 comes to 4.011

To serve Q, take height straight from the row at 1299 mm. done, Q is 4.044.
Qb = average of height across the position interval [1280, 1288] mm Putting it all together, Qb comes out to 3.89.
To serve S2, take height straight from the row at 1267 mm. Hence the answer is 3.873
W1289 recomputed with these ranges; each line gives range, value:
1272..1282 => 4.055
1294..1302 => 4.044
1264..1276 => 3.918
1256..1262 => 4.013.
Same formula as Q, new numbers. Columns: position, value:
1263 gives 3.837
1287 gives 3.84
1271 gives 3.761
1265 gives 3.717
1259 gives 3.777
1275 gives 3.846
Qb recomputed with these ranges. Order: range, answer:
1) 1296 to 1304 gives 3.93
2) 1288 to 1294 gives 3.72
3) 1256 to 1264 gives 3.89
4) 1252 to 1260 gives 3.87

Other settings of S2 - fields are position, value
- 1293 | 3.681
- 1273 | 3.918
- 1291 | 3.773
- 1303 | 4.063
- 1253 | 3.921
